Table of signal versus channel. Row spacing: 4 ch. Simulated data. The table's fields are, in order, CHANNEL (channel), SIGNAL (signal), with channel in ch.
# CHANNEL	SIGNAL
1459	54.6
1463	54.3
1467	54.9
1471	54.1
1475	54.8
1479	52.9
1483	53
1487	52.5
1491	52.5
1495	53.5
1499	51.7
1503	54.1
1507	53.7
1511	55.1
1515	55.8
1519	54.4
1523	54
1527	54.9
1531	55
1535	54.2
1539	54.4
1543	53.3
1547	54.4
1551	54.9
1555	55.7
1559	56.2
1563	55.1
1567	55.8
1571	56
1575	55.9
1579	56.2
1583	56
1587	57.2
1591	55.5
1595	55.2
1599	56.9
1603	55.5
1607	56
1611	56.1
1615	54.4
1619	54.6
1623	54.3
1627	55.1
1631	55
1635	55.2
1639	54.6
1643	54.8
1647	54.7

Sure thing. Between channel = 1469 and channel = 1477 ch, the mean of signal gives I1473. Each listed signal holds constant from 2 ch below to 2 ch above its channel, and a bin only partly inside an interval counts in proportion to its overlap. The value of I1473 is 54.5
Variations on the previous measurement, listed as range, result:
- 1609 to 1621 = 55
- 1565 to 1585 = 56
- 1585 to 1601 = 56.2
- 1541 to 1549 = 53.8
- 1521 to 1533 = 54.6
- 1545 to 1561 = 55.3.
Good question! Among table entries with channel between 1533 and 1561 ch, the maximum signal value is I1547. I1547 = 56.2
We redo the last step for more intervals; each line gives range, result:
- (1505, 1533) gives 55.8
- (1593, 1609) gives 56.9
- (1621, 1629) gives 55.1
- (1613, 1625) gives 54.6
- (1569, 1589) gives 57.2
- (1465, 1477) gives 54.9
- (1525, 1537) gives 55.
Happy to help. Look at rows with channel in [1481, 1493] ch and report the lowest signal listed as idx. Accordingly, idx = 52.5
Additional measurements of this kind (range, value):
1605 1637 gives 54.3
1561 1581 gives 55.1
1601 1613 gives 55.5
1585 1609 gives 55.2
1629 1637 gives 55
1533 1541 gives 54.2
